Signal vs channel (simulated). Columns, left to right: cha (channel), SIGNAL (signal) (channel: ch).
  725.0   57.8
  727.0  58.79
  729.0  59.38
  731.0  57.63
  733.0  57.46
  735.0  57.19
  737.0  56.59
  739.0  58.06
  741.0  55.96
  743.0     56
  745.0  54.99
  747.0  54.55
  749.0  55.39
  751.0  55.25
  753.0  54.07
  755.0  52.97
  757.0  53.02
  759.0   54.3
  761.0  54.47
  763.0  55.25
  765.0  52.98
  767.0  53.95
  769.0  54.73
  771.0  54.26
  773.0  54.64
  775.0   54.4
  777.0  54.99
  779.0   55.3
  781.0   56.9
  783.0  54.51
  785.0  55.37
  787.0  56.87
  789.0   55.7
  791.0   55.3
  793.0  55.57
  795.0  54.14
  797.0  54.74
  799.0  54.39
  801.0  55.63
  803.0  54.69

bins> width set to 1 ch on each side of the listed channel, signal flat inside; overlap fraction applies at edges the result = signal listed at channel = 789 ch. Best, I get 55.7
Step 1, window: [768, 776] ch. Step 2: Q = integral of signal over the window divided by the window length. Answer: 54.5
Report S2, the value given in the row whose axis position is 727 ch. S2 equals 58.79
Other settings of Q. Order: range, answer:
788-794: 55.5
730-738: 57.2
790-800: 54.8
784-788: 56.1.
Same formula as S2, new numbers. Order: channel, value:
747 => 54.55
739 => 58.06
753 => 54.07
